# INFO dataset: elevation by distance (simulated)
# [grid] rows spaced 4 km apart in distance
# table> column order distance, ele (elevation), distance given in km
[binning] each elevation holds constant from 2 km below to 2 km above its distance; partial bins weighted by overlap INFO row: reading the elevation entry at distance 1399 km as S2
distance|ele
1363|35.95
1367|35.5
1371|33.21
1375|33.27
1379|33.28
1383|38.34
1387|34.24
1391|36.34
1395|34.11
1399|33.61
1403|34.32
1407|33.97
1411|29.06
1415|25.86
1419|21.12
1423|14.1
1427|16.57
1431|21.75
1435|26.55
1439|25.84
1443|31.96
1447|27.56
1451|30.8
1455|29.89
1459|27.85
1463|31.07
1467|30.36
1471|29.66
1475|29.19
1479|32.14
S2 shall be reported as 33.61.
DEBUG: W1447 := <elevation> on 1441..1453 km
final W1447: 30.1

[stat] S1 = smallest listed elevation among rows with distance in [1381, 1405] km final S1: 33.61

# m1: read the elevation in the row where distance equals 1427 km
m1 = 16.57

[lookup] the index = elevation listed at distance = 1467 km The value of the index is 30.36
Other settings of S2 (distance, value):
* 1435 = 26.55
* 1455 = 29.89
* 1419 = 21.12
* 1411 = 29.06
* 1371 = 33.21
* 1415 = 25.86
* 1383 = 38.34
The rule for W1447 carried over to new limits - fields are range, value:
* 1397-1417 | 31.4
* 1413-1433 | 19.9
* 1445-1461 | 29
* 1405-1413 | 31.5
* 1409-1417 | 27.5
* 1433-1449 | 28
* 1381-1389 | 36.3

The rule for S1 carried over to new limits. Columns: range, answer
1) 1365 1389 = 33.21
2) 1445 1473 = 27.56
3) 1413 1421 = 21.12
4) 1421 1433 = 14.1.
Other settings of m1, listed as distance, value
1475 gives 29.19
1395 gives 34.11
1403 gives 34.32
